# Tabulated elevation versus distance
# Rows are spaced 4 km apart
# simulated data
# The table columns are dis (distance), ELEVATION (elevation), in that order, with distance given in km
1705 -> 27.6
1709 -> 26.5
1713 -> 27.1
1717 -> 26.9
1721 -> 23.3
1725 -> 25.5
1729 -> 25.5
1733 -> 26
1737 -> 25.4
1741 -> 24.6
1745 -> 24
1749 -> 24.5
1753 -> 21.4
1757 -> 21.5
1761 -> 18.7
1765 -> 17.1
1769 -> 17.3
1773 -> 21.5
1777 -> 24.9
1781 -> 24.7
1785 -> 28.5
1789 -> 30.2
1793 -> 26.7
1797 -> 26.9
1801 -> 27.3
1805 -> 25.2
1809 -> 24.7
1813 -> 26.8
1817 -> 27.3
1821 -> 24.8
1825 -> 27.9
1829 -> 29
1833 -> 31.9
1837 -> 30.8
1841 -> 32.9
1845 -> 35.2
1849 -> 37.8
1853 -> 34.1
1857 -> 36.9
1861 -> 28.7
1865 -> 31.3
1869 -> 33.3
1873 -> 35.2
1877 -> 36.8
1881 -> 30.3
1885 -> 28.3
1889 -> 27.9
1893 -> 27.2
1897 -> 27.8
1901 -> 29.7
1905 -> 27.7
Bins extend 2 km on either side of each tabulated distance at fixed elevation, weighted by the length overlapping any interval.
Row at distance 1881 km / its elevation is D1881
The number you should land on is 30.3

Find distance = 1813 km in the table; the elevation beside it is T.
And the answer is 26.8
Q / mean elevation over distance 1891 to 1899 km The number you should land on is 27.5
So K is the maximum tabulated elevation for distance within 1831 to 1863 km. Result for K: 37.8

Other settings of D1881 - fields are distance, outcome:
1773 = 21.5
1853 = 34.1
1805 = 25.2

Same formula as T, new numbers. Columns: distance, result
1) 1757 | 21.5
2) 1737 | 25.4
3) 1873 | 35.2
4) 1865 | 31.3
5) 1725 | 25.5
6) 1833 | 31.9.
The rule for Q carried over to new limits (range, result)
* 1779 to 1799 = 27.4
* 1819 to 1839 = 28.9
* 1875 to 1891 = 30.8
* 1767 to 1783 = 22.1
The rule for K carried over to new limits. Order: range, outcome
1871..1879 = 36.8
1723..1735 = 26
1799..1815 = 27.3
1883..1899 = 28.3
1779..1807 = 30.2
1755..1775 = 21.5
